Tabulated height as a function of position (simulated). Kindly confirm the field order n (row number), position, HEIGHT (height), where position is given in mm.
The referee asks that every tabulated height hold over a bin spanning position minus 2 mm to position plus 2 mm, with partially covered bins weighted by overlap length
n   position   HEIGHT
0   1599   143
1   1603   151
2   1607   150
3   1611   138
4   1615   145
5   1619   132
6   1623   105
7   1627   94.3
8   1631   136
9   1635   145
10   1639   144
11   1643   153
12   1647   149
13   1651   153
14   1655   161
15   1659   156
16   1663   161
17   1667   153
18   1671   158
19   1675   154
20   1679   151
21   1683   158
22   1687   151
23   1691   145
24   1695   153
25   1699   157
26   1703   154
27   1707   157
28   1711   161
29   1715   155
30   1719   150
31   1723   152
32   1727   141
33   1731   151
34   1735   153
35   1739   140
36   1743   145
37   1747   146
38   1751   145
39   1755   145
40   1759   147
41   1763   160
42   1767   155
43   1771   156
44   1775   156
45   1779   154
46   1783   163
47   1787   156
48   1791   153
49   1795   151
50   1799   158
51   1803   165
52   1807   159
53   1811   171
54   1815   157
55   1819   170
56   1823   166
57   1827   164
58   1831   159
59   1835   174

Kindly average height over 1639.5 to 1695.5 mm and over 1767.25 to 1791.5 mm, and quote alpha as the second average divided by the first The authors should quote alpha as 1.0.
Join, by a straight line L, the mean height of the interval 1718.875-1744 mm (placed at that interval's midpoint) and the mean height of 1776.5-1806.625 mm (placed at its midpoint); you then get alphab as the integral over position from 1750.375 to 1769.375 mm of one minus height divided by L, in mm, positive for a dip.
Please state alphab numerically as 0.1 mm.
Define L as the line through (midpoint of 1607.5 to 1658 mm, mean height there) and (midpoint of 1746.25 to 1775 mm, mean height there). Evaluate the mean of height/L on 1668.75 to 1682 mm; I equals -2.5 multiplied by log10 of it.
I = -0.09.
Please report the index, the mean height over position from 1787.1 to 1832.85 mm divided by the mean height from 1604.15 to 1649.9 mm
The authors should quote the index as 1.18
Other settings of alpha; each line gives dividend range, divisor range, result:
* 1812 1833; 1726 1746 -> 1.12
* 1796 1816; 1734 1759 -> 1.11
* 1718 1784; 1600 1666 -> 1.06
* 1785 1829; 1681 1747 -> 1.06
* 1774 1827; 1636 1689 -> 1.04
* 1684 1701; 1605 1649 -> 1.12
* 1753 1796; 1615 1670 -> 1.09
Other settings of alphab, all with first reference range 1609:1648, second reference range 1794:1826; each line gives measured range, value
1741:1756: 0.7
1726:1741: 0.4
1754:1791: 0.4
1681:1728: -2.4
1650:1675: -3.2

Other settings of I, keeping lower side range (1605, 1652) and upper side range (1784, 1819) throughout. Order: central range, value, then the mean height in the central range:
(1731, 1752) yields 0.04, 146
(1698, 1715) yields -0.07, 157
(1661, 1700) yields -0.08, 154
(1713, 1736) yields -0.01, 150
